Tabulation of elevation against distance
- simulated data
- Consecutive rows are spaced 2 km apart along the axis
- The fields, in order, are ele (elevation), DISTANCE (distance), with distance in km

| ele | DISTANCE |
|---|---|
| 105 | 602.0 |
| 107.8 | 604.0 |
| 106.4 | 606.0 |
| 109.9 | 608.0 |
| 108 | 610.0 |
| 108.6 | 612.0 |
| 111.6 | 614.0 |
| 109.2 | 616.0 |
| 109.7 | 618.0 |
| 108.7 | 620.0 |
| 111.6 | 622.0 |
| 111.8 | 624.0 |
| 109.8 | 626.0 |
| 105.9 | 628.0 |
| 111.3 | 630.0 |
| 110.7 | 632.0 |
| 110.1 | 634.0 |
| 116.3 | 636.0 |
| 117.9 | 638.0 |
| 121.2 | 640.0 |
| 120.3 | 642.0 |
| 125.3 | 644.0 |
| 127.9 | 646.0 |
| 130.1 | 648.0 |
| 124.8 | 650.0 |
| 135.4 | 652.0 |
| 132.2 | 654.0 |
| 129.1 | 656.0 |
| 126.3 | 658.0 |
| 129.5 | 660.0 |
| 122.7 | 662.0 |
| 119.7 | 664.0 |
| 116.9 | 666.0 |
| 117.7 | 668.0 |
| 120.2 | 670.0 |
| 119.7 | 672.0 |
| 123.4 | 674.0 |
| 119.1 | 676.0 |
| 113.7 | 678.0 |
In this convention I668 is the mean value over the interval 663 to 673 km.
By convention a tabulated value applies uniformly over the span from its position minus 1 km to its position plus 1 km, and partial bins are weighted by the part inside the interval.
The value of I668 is 119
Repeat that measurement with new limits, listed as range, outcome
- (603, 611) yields 108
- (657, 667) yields 123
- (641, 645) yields 123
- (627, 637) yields 111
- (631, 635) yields 110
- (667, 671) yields 119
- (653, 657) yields 131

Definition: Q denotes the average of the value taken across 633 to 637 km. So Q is 113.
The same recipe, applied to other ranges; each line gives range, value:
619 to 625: 111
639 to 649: 125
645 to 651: 128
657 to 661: 128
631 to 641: 115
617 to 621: 109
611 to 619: 110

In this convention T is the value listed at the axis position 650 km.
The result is 124.8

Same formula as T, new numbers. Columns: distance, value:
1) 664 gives 119.7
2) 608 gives 109.9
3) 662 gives 122.7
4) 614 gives 111.6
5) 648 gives 130.1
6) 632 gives 110.7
